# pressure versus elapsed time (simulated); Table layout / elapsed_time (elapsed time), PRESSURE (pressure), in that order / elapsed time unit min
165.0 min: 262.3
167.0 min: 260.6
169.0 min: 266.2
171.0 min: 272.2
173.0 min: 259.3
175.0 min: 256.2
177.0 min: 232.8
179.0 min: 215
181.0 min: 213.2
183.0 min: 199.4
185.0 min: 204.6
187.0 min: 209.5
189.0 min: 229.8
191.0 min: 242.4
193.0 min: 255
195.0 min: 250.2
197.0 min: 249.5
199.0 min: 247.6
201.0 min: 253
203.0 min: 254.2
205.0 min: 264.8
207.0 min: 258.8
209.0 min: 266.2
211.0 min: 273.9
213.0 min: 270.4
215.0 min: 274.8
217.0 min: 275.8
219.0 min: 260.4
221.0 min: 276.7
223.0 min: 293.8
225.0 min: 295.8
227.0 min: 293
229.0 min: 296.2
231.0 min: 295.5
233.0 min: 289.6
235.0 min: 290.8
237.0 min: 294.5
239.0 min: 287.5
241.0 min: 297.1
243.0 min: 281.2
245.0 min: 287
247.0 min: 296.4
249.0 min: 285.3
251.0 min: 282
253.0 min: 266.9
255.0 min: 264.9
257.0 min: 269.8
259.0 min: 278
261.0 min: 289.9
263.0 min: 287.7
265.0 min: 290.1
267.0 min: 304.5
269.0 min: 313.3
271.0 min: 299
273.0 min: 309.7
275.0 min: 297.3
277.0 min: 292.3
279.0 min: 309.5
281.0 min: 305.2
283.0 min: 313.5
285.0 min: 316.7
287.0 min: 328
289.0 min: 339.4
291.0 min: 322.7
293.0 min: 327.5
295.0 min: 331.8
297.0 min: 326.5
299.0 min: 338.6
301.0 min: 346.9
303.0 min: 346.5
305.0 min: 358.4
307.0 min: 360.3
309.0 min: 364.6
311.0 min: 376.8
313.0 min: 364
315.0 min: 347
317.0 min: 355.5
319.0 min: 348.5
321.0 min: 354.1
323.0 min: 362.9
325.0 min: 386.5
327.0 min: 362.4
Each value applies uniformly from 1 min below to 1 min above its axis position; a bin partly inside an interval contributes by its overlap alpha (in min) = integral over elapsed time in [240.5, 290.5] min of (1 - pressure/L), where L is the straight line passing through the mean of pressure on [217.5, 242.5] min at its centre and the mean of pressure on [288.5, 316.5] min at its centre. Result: 3.3 min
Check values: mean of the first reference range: 289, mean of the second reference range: 347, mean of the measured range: 296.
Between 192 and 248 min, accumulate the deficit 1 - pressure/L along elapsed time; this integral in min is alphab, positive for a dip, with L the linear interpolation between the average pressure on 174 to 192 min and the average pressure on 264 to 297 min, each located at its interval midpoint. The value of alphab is -4.2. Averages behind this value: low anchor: 223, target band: 276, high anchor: 313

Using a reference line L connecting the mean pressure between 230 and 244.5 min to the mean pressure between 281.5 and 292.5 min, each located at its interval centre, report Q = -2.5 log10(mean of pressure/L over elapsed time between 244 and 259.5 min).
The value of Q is 0.080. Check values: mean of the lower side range 291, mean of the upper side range 323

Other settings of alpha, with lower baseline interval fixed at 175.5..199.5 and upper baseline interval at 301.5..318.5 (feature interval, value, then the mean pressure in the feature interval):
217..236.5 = -1.2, 288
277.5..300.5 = 0.9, 323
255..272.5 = 1.1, 291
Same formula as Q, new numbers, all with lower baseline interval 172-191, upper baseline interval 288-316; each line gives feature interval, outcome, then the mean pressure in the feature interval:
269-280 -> 0.06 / 303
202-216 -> -0.05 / 266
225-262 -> 0.00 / 286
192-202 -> -0.04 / 251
